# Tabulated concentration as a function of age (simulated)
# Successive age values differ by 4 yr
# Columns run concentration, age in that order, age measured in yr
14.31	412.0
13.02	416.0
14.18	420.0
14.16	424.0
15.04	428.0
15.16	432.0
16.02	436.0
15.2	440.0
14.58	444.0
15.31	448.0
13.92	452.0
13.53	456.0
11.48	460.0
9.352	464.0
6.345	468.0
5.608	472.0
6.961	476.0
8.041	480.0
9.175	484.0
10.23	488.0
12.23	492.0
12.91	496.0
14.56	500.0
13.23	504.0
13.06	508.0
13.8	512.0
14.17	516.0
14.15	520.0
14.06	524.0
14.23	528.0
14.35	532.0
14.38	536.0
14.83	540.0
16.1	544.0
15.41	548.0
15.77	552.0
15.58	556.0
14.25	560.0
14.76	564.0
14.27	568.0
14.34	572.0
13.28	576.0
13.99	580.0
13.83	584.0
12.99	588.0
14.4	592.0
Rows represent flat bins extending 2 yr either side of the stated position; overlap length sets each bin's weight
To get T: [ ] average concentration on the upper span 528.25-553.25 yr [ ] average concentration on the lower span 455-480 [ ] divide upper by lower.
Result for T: 1.75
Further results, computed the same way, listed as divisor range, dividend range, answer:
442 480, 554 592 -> 1.33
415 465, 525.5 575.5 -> 1.06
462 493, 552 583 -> 1.72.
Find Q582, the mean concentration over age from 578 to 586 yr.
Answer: 13.9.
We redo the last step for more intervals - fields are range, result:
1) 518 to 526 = 14.1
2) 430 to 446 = 15.2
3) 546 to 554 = 15.6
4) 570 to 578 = 13.8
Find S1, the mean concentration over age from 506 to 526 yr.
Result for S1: 13.8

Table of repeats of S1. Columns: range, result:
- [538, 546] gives 15.5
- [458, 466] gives 10.4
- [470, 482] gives 6.87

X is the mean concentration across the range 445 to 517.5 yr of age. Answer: 11.4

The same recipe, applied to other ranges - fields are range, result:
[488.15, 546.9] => 13.9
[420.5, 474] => 12.8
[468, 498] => 9.11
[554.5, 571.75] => 14.7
